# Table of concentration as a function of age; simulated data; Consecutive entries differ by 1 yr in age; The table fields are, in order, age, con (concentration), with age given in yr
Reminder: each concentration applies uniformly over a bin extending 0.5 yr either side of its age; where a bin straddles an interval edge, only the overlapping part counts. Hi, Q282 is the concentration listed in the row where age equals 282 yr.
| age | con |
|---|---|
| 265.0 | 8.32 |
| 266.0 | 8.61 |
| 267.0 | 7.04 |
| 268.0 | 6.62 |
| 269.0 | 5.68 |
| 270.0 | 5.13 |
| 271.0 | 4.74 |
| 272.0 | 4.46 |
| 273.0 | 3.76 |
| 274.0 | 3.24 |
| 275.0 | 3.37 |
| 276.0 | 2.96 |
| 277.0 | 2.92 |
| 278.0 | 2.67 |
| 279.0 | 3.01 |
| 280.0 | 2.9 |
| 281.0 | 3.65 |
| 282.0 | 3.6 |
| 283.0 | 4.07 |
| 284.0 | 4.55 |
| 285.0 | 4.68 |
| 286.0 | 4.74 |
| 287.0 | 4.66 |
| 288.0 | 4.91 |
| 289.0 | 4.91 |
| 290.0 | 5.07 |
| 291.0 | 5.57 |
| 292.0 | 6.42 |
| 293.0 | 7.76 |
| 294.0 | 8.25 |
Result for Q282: 3.6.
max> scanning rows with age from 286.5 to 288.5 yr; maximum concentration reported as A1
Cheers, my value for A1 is 4.91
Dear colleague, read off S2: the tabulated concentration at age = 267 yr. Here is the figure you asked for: 7.04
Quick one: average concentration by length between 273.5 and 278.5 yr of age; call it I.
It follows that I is 3.03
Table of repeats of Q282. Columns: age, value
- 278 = 2.67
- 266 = 8.61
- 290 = 5.07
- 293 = 7.76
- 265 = 8.32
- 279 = 3.01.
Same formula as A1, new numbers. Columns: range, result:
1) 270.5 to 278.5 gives 4.74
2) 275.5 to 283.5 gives 4.07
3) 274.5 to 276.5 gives 3.37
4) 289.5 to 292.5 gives 6.42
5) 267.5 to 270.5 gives 6.62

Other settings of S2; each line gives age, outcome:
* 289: 4.91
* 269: 5.68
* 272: 4.46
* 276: 2.96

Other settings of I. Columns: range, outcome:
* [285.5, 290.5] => 4.86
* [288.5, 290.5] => 4.99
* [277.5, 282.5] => 3.17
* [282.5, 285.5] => 4.43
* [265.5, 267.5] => 7.82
